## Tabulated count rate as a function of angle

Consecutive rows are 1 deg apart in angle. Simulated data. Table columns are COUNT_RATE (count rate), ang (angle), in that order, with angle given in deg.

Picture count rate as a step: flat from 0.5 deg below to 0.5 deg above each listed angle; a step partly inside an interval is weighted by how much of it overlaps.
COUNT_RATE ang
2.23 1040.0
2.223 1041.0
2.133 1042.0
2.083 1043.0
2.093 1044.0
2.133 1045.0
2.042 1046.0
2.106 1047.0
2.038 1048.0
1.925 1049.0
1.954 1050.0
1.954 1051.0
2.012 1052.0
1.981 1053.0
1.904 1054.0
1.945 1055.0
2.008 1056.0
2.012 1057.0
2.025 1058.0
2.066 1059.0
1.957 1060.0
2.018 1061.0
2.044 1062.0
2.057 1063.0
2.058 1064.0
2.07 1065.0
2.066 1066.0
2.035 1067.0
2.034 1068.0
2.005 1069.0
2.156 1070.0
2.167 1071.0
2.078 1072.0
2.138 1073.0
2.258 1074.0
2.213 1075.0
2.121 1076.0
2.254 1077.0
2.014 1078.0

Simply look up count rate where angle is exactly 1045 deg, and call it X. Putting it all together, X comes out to 2.133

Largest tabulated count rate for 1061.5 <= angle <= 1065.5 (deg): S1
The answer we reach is 2.07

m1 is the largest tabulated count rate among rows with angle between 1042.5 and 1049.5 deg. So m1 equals 2.133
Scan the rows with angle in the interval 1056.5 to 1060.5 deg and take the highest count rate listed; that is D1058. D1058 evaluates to 2.066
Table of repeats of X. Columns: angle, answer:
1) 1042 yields 2.133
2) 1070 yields 2.156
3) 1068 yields 2.034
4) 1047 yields 2.106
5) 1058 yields 2.025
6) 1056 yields 2.008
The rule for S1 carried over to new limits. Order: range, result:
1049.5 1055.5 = 2.012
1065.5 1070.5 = 2.156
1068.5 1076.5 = 2.258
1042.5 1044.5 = 2.093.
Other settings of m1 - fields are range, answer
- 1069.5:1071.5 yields 2.167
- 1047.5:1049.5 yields 2.038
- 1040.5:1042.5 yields 2.223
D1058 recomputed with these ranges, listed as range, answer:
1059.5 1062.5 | 2.044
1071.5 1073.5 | 2.138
